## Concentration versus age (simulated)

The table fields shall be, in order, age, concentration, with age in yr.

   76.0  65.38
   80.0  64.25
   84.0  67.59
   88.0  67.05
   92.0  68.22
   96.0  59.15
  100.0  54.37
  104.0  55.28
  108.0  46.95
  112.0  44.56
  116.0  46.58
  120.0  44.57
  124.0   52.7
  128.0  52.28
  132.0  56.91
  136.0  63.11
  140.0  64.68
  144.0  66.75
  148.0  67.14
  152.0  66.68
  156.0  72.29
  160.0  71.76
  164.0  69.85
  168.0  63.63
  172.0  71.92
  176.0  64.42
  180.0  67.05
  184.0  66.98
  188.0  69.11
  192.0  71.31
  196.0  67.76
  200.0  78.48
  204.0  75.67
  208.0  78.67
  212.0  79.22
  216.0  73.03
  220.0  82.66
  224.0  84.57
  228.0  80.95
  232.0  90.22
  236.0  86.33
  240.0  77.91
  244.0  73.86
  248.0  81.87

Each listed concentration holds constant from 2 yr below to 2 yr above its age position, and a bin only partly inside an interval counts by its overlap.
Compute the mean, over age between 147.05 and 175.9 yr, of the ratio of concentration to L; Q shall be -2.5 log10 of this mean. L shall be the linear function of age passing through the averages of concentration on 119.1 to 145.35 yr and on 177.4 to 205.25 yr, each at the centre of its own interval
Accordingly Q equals -0.08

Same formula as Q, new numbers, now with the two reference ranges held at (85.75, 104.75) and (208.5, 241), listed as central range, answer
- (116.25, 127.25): 0.32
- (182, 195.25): 0.11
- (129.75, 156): 0.07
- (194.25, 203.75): 0.06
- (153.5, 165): 0.00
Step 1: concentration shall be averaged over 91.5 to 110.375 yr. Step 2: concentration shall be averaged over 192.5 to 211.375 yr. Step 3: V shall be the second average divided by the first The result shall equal 1.35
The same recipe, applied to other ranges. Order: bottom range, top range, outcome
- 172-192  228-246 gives 1.21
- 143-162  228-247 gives 1.19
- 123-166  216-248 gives 1.27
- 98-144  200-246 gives 1.50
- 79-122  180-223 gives 1.32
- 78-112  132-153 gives 1.09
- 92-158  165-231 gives 1.28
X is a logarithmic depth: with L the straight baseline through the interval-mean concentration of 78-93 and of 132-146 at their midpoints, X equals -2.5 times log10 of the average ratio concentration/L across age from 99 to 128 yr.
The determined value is 0.30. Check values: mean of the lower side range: 66.7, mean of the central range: 49.3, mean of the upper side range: 63.7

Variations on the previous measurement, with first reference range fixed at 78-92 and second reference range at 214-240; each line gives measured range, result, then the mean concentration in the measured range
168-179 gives 0.141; 67.2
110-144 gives 0.305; 54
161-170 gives 0.126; 67.3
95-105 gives 0.213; 56.1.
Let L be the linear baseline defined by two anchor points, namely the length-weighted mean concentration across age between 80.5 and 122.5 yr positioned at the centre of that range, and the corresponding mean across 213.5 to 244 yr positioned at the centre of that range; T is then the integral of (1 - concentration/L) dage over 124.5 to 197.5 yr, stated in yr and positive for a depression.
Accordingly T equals 1.9 yr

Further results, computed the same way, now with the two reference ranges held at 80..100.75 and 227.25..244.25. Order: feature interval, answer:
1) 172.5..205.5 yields 2.85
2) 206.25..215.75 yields 0.20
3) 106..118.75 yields 3.98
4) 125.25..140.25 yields 2.41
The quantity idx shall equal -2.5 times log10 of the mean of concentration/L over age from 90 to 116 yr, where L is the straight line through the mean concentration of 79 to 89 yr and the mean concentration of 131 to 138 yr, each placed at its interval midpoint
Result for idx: 0.19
